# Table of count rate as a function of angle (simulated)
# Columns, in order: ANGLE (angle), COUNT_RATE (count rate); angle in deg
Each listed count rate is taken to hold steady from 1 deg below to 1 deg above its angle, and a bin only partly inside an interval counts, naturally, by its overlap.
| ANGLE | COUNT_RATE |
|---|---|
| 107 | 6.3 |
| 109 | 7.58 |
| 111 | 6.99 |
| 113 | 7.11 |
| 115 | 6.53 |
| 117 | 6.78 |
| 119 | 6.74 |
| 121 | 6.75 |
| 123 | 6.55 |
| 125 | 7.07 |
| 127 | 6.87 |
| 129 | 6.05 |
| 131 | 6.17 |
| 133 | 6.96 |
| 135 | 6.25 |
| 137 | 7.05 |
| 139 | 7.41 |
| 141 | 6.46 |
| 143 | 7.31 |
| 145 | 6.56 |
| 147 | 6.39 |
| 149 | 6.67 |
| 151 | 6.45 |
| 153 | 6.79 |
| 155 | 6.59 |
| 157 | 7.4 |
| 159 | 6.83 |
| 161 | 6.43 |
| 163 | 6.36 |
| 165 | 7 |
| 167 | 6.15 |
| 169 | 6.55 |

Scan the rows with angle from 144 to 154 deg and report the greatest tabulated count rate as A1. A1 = 6.79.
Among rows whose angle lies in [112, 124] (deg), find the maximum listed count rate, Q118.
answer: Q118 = 7.11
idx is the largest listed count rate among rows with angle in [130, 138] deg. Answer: 7.05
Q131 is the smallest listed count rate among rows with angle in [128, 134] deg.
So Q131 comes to 6.05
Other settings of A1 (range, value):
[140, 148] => 7.31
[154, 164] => 7.4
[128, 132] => 6.17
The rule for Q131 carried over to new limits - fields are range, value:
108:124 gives 6.53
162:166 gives 6.36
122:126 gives 6.55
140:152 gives 6.39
